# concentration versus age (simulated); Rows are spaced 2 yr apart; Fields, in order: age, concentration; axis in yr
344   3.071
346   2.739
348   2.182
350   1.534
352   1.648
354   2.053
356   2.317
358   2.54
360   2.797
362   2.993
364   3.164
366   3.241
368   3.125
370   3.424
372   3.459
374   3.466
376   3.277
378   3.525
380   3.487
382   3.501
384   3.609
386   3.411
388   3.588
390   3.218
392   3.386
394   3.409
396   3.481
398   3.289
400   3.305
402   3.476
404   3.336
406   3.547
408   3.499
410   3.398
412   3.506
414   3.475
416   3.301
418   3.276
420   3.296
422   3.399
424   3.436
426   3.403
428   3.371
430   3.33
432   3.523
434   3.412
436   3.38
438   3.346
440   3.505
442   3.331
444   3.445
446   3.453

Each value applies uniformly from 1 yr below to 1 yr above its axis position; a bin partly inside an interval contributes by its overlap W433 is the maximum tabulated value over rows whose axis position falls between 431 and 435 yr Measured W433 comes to 3.523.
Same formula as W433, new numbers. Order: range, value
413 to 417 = 3.475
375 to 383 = 3.525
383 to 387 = 3.609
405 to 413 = 3.547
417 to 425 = 3.436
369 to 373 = 3.459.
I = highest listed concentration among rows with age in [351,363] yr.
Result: 2.993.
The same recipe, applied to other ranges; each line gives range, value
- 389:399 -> 3.481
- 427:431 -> 3.371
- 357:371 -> 3.424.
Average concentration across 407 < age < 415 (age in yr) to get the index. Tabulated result 3.47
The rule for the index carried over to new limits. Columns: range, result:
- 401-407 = 3.45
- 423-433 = 3.41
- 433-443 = 3.39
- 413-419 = 3.35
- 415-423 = 3.32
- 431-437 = 3.44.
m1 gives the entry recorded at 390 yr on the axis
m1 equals 3.218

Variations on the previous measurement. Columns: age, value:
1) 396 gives 3.481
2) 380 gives 3.487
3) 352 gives 1.648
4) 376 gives 3.277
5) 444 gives 3.445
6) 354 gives 2.053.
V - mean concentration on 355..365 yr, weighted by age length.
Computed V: 2.76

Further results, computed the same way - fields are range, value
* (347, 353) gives 1.79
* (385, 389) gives 3.5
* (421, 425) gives 3.42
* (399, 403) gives 3.39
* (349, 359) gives 2.02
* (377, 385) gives 3.53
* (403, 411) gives 3.45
